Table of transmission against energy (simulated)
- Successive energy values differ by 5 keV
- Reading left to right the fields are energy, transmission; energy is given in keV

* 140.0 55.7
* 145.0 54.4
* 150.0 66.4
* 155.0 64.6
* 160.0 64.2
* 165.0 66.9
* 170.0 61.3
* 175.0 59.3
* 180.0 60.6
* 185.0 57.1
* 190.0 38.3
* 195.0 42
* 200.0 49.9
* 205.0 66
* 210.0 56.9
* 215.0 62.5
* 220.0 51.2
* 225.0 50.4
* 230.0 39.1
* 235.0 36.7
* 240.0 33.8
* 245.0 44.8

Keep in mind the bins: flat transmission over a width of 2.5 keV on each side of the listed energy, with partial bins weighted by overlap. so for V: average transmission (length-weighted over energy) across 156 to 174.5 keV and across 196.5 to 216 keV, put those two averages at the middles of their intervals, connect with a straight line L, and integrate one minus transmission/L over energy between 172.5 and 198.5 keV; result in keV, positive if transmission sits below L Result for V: 4.0 keV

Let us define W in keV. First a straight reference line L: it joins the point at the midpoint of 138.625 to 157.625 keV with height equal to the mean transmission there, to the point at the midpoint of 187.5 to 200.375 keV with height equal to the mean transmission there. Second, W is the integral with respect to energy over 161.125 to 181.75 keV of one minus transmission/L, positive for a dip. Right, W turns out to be -4.4 keV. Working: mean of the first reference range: 60.6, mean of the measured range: 62.2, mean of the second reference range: 42.3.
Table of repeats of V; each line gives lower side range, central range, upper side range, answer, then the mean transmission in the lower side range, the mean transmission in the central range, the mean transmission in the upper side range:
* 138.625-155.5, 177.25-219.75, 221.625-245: -4.98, 60.1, 54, 40.9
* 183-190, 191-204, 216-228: 0.88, 50.4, 47.4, 51.8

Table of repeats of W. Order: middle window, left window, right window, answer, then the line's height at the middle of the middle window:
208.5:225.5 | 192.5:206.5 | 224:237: -3.66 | 45.8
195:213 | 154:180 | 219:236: -1.45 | 51.6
